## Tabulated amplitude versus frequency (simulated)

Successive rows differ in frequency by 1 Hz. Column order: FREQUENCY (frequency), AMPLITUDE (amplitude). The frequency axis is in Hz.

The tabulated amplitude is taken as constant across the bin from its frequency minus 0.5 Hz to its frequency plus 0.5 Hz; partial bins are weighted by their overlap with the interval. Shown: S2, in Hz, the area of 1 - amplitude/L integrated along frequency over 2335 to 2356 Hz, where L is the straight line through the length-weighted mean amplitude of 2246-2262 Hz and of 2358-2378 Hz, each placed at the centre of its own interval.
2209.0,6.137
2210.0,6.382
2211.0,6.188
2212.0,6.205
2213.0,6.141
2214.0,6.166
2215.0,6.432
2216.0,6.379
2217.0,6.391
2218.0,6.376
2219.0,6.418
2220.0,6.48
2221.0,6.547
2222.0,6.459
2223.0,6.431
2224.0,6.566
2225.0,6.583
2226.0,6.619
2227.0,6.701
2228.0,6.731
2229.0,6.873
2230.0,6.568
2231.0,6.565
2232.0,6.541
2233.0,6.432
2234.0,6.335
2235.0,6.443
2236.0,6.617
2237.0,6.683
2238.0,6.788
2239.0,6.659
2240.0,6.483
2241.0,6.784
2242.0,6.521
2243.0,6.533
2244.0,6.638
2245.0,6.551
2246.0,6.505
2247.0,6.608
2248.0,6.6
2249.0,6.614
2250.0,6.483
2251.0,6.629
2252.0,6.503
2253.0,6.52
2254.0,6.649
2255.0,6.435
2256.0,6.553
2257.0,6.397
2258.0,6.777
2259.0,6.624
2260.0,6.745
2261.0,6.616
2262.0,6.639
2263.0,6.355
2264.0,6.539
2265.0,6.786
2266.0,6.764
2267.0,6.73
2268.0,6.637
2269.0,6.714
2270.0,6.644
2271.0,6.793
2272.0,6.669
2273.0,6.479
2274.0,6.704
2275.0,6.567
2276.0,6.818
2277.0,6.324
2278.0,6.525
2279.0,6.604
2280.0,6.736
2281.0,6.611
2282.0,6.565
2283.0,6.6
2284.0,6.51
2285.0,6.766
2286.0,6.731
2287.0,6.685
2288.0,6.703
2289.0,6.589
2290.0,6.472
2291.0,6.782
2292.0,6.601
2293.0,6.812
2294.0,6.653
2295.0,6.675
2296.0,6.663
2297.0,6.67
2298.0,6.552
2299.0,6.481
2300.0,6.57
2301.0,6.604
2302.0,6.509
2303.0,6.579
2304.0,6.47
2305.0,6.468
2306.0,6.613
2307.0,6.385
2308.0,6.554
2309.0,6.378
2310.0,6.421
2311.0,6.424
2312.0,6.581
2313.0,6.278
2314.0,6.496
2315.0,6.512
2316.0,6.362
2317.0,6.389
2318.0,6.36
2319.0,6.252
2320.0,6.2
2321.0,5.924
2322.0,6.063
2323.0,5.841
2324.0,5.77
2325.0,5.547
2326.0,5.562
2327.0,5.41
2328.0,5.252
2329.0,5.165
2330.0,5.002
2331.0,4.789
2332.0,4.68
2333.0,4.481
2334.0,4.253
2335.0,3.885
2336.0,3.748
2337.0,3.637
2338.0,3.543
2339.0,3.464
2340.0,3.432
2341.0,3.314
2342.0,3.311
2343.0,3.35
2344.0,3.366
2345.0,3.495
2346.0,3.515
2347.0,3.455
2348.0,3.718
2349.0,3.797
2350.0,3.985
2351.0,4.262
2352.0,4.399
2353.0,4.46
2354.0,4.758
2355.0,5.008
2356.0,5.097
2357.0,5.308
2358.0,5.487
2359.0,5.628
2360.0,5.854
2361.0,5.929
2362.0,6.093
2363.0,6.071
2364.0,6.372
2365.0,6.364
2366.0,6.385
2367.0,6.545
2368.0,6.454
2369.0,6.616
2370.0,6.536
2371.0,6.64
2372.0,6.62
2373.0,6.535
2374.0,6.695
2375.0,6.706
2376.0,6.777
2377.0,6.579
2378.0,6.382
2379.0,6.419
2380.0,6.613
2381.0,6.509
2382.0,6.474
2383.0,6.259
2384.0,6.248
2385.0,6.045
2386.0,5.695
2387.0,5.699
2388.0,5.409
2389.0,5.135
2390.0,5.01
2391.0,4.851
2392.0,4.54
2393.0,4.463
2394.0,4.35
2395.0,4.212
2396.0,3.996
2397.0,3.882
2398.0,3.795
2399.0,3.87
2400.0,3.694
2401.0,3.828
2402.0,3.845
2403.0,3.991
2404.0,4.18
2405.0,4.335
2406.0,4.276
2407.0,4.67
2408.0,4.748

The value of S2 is 8.4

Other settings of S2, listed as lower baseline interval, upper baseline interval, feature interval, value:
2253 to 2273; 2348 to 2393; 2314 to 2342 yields 4.83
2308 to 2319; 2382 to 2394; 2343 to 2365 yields 4.05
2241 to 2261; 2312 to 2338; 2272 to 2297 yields -2.40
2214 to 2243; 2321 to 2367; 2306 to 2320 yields -3.16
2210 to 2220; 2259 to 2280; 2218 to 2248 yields -0.71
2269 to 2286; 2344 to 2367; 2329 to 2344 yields 4.02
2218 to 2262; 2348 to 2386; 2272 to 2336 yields 0.30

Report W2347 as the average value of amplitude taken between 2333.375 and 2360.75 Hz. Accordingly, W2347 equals 4.15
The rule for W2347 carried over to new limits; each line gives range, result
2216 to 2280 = 6.58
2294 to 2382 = 5.59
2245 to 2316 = 6.59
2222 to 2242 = 6.59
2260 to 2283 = 6.63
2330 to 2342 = 3.95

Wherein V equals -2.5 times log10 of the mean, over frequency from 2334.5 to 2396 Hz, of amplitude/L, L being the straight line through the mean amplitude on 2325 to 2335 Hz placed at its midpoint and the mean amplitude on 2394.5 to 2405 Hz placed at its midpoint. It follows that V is -0.18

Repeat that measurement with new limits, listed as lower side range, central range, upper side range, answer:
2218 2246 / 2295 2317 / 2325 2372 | -0.19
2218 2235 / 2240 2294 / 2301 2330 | -0.04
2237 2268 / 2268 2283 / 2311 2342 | -0.08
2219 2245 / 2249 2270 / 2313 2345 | -0.08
